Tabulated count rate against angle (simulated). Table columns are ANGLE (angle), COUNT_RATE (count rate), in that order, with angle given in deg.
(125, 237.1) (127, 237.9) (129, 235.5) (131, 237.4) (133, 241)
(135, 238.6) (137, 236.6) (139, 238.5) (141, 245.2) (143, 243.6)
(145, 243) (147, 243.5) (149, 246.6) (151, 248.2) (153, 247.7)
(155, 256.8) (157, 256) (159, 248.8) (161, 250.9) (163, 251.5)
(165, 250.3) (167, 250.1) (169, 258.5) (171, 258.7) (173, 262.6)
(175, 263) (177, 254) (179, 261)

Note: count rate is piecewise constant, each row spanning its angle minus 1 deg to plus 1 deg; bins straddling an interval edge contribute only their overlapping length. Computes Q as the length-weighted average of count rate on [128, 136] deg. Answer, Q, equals 238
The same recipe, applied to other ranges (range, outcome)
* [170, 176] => 261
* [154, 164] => 253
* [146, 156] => 249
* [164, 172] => 254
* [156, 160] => 252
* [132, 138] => 239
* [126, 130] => 237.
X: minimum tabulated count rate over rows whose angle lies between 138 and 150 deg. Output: 238.5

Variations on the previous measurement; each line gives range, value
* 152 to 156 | 247.7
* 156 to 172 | 248.8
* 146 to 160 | 243.5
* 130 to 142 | 236.6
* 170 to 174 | 258.7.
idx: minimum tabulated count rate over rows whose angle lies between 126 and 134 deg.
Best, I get 235.5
